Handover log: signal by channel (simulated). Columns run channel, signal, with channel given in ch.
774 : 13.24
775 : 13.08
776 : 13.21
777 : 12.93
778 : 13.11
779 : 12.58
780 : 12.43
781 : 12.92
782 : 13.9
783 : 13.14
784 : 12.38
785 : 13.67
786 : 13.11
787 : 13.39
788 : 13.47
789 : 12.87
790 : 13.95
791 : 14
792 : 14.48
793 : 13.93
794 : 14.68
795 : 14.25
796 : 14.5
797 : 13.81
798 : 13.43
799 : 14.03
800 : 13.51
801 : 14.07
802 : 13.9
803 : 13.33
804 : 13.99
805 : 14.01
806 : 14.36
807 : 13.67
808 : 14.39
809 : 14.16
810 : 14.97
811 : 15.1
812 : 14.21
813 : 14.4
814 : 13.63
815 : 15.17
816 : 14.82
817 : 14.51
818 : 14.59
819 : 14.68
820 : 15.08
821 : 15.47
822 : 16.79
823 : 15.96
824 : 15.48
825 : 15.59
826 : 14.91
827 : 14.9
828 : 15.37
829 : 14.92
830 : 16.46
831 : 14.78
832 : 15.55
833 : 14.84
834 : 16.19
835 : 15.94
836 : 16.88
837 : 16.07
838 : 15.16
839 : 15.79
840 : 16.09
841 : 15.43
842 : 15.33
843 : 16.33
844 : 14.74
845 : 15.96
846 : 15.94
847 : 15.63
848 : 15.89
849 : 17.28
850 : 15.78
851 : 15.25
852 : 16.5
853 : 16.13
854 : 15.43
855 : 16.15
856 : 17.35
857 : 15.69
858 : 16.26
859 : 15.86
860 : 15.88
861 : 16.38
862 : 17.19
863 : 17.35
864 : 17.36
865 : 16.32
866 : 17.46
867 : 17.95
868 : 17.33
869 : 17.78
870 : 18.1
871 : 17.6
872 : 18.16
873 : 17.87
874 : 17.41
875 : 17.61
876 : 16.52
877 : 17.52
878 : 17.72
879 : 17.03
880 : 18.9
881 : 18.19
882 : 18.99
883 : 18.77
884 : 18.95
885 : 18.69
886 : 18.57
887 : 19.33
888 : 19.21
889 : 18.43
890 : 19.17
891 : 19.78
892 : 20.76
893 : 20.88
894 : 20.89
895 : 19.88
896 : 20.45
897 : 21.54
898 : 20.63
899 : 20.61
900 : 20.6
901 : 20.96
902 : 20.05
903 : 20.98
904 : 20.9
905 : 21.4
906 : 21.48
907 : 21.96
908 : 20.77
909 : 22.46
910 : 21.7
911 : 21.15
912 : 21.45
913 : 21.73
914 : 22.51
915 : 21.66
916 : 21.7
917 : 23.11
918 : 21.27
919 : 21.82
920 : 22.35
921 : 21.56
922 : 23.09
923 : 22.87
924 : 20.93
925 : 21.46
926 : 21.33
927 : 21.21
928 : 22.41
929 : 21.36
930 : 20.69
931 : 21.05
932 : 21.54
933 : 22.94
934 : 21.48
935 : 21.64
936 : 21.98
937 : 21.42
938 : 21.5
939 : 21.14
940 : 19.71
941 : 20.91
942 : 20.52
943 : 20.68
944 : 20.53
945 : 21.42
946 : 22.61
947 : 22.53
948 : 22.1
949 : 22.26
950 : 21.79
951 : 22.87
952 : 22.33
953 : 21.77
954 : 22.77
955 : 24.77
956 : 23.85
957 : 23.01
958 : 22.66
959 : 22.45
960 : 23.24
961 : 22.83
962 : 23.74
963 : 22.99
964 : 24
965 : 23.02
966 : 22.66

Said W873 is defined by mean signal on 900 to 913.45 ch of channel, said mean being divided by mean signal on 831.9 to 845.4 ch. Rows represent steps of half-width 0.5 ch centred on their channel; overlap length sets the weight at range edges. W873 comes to 1.35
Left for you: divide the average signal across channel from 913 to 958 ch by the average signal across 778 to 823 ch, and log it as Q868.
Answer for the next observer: 1.6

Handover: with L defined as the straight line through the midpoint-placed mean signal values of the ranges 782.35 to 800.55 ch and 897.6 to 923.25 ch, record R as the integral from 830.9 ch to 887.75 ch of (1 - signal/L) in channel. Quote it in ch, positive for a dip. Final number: 4.3 ch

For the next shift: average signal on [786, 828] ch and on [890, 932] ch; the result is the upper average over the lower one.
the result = 1.48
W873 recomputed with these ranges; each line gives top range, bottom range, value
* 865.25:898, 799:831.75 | 1.27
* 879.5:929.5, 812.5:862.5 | 1.33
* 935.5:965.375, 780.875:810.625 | 1.61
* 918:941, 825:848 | 1.38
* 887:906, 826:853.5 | 1.30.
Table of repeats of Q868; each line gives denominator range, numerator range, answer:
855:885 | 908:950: 1.24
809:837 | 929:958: 1.44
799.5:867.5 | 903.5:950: 1.40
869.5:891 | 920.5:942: 1.18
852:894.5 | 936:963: 1.24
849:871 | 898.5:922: 1.29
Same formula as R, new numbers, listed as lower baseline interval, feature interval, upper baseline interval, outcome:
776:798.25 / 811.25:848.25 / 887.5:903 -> 1.8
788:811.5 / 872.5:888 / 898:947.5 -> 0.6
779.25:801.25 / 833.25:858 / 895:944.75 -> 1.4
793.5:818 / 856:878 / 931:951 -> 0.5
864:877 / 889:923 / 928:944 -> -2.9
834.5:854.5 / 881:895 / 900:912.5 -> 0.2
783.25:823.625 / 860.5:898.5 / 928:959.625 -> -0.2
